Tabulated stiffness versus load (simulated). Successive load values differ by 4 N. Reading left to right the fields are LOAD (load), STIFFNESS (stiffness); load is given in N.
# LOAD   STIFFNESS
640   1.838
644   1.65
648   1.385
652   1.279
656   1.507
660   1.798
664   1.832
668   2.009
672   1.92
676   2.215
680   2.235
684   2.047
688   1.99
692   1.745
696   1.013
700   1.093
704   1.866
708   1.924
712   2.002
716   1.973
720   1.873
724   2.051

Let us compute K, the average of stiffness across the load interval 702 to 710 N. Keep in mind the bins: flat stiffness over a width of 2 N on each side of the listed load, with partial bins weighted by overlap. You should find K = 1.9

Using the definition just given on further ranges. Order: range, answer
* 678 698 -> 1.81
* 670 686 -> 2.1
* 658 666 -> 1.81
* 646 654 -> 1.33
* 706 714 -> 1.96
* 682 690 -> 2.02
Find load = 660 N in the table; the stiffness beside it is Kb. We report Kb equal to 1.798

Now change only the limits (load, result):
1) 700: 1.093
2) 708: 1.924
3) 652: 1.279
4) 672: 1.92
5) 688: 1.99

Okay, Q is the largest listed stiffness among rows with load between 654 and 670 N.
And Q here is 2.009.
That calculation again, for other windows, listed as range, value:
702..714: 2.002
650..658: 1.507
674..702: 2.235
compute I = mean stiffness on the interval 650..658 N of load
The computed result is 1.39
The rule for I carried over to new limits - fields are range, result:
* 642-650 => 1.52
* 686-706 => 1.54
